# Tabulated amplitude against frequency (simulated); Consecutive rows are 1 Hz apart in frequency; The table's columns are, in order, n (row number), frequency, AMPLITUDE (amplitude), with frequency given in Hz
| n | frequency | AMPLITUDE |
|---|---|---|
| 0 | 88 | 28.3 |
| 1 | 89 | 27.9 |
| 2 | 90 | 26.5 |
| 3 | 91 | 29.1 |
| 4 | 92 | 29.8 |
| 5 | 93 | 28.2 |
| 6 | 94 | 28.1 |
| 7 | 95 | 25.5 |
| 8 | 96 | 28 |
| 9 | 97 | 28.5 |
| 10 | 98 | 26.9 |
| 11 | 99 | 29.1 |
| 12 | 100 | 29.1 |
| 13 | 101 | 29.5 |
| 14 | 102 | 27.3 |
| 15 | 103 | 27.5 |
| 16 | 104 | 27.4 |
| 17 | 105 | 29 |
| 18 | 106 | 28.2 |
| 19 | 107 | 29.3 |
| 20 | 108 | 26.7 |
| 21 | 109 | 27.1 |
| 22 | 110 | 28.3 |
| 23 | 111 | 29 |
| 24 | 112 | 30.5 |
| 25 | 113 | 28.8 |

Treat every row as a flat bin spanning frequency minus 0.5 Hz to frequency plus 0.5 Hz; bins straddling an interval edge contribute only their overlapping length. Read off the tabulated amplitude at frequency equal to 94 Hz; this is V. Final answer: 28.1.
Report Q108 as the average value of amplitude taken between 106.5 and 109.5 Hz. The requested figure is 27.7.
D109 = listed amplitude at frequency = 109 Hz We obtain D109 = 27.1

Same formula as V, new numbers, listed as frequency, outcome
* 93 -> 28.2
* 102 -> 27.3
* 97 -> 28.5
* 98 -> 26.9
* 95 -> 25.5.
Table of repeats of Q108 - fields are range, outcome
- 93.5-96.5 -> 27.2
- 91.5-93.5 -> 29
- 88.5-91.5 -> 27.8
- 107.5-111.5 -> 27.8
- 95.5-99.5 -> 28.1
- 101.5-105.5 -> 27.8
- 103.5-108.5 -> 28.1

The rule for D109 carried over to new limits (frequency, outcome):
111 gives 29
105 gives 29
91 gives 29.1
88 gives 28.3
